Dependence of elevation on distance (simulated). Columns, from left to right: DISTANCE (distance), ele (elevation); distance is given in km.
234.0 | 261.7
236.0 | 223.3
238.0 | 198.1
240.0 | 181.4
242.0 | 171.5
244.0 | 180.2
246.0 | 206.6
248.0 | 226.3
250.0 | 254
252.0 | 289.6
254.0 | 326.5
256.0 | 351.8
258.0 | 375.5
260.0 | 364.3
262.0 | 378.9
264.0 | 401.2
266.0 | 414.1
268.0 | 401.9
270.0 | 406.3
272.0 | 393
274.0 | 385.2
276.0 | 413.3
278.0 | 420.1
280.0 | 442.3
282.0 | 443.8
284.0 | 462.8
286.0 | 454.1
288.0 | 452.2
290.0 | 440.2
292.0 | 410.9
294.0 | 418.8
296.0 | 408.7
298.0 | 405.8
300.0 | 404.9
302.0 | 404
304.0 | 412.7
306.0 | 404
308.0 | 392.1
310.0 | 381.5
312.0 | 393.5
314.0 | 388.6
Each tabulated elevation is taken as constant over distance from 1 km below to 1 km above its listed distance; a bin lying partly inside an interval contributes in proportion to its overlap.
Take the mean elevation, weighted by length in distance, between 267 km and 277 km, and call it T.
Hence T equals 400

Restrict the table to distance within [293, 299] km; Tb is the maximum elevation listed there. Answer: 418.8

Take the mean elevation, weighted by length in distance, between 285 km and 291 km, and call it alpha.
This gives 449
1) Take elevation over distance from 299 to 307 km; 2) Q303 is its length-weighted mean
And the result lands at 406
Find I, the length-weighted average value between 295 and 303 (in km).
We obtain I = 406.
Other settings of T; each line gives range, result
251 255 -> 308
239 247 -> 185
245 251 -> 229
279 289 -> 451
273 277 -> 399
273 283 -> 421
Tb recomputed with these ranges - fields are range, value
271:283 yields 443.8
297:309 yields 412.7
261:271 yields 414.1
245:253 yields 289.6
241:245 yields 180.2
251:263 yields 378.9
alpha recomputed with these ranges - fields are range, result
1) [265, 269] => 408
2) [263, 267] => 408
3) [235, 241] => 201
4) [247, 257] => 290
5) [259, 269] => 392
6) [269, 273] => 400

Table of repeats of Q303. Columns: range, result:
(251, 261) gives 342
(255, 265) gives 374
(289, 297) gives 420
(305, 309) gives 398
